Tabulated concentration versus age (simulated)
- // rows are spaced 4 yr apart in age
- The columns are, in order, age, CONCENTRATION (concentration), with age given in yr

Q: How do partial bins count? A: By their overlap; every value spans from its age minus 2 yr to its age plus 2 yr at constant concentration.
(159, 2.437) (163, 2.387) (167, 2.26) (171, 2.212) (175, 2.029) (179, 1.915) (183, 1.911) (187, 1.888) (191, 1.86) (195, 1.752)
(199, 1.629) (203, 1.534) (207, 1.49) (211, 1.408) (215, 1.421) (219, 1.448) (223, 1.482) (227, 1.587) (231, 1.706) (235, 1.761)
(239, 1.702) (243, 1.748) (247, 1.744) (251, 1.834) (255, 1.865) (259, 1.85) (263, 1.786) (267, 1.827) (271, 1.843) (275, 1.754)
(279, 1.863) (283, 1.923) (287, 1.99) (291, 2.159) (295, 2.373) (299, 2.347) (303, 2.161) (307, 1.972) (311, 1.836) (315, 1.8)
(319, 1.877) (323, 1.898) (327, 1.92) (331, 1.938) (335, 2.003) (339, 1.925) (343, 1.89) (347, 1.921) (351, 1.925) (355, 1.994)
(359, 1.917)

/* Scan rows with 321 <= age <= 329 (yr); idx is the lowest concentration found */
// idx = 1.898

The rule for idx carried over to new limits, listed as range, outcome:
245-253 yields 1.744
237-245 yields 1.702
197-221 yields 1.408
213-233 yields 1.421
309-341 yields 1.8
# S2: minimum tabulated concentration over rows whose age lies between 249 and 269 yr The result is 1.786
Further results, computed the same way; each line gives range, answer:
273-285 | 1.754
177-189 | 1.888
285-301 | 1.99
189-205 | 1.534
